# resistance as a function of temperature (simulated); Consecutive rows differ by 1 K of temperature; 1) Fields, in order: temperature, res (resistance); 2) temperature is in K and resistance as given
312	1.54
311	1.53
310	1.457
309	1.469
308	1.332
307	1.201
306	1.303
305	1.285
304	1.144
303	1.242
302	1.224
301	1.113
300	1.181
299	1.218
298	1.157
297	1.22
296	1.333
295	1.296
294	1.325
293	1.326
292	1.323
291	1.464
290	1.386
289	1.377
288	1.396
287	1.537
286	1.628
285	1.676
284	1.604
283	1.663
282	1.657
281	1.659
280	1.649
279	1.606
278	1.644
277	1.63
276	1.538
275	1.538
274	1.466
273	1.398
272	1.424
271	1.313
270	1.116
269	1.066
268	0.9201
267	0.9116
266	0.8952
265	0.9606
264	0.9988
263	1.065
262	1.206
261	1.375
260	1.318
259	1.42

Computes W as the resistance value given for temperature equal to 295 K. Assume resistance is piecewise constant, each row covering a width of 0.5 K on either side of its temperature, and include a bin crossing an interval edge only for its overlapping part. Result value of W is 1.296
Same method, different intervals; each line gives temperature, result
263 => 1.065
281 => 1.659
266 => 0.8952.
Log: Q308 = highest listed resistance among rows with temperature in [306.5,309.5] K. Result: 1.469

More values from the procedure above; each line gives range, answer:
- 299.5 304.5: 1.242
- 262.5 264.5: 1.065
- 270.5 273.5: 1.424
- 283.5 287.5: 1.676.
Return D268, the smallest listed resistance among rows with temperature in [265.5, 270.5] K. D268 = 0.8952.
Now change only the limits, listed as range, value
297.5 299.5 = 1.157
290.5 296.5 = 1.296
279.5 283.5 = 1.649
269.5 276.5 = 1.116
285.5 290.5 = 1.377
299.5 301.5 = 1.113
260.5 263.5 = 1.065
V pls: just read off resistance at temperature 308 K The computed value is 1.332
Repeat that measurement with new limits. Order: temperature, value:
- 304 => 1.144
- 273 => 1.398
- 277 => 1.63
